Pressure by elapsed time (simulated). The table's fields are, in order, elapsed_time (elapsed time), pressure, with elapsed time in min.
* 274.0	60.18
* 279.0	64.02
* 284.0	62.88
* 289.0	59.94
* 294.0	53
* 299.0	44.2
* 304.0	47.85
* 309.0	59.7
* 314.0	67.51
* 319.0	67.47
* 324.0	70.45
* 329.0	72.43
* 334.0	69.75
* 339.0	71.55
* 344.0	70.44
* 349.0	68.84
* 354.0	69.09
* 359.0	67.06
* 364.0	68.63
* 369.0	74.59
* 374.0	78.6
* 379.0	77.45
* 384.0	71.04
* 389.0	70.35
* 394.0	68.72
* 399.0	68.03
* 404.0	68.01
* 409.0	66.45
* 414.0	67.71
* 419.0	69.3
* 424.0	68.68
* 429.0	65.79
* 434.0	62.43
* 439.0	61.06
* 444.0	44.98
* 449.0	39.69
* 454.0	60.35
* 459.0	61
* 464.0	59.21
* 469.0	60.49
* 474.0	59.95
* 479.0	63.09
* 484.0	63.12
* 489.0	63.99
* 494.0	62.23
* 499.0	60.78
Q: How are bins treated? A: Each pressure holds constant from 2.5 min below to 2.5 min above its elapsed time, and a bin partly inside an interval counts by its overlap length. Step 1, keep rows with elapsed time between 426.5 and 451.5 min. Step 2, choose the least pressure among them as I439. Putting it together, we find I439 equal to 39.69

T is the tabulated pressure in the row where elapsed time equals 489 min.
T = 63.99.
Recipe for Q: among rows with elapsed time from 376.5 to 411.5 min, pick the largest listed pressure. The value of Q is 77.45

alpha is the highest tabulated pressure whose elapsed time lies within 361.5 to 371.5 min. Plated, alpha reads 74.59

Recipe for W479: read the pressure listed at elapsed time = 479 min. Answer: 63.09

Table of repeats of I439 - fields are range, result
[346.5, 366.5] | 67.06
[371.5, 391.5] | 70.35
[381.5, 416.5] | 66.45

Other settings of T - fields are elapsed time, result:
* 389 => 70.35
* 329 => 72.43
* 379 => 77.45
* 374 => 78.6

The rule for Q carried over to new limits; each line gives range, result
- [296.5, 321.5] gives 67.51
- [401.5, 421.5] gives 69.3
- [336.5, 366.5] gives 71.55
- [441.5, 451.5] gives 44.98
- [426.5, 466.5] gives 65.79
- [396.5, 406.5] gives 68.03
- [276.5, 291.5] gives 64.02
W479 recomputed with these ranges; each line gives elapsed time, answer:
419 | 69.3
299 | 44.2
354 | 69.09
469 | 60.49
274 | 60.18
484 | 63.12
